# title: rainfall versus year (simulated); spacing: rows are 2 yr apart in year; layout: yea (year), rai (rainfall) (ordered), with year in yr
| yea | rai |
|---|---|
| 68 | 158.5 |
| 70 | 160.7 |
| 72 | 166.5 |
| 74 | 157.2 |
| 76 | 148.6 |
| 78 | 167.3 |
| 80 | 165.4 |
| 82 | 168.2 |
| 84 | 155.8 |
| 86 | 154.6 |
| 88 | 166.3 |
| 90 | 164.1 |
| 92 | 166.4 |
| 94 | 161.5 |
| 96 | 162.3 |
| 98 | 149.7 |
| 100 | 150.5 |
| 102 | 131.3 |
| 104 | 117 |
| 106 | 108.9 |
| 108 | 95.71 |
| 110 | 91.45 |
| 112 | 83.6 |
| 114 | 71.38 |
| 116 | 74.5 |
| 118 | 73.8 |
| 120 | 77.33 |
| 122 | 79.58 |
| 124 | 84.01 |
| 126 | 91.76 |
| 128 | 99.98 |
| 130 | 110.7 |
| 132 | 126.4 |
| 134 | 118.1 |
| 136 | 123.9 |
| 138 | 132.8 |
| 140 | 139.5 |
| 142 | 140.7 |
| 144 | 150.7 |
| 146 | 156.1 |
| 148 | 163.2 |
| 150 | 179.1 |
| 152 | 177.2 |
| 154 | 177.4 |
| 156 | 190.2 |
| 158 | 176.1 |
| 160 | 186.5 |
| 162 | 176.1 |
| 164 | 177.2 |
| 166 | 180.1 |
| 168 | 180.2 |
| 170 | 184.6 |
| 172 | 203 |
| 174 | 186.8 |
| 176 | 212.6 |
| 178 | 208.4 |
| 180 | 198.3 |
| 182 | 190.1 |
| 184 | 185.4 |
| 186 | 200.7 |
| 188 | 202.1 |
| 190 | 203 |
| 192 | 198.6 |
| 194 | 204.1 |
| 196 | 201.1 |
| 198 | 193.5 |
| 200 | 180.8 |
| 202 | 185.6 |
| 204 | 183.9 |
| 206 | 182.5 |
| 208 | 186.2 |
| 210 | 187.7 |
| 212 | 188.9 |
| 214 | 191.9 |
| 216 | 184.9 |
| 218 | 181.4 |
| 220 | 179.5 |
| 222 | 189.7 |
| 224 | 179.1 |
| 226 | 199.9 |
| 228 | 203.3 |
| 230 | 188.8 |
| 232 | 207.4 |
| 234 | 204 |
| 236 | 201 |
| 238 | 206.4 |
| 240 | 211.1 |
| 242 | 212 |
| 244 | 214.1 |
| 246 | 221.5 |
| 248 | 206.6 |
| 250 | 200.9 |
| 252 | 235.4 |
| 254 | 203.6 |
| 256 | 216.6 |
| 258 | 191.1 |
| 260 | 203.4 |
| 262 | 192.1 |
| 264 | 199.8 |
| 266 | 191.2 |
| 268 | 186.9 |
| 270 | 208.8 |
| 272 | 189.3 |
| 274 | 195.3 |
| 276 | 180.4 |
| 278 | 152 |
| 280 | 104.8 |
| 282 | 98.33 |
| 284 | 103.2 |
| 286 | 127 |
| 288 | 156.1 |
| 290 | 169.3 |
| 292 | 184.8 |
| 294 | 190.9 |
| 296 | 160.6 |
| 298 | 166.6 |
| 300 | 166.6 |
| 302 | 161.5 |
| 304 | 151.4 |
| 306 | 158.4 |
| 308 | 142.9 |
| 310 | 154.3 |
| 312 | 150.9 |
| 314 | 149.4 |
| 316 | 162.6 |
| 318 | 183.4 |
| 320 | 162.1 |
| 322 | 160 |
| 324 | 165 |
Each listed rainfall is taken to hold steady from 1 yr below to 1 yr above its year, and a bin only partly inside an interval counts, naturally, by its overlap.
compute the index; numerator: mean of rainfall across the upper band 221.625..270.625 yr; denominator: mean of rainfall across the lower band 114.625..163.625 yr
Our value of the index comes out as 1.52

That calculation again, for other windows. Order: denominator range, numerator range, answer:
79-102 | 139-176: 1.10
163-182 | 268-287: 0.80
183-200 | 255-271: 1.01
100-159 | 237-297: 1.50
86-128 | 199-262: 1.71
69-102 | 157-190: 1.20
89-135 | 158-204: 1.71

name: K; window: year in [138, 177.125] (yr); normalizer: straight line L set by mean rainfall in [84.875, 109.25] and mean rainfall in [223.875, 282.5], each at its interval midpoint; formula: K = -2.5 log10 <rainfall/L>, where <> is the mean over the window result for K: -0.07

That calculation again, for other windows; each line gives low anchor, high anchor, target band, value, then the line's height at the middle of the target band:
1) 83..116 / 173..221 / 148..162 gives -0.08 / 166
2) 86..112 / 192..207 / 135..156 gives 0.04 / 162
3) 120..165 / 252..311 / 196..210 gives -0.21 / 154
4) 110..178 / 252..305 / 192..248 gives -0.22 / 159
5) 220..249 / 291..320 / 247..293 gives 0.03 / 183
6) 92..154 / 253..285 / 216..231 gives -0.18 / 159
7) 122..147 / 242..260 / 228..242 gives -0.03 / 199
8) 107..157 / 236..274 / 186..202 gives -0.21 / 163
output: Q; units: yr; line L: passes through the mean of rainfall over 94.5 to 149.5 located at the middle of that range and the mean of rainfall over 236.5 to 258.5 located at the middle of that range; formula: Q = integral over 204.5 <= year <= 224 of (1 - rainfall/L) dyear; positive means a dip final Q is 0.03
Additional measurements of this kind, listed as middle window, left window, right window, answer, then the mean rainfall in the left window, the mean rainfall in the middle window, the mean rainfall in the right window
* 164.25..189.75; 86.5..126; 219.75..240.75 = -4.9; 116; 194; 198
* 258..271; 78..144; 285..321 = -3.6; 124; 197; 161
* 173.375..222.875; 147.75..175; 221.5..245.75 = -0.1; 182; 192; 202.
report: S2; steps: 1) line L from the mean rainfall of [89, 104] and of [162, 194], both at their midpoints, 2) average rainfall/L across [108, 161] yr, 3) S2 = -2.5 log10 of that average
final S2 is 0.35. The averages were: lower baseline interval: 153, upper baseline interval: 194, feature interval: 125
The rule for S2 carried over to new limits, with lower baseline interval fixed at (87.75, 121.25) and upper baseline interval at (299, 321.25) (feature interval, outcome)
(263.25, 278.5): -0.24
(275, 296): 0.05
